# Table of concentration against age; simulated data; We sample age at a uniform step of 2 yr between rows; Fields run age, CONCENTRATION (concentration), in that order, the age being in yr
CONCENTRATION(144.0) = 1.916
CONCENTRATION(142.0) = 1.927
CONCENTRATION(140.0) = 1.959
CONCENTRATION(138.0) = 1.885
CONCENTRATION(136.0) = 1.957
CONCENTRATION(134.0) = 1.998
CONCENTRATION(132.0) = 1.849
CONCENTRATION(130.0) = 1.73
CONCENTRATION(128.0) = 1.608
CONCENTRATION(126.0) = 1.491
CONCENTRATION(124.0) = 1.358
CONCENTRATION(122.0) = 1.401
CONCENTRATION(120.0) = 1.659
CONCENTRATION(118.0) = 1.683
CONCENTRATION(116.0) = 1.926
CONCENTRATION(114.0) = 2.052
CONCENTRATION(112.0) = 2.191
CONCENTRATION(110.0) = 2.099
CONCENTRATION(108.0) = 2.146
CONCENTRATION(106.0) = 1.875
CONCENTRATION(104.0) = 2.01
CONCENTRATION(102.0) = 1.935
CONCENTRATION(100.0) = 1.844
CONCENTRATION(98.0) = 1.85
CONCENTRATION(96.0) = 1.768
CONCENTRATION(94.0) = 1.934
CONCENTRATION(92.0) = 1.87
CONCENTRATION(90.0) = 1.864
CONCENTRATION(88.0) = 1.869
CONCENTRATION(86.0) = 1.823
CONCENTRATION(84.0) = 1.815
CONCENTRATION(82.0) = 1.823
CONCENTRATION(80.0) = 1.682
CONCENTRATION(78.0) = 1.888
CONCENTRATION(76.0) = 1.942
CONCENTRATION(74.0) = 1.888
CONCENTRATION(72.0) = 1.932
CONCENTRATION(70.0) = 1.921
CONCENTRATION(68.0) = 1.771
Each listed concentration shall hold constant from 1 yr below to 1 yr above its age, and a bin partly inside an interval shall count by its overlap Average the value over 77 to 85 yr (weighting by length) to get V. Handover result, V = 1.8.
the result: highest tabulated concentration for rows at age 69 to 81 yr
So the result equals 1.942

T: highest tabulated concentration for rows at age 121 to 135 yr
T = 1.998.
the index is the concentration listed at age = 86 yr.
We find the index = 1.823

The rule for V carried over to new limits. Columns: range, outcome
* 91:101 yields 1.85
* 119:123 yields 1.53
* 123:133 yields 1.61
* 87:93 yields 1.87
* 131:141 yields 1.93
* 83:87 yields 1.82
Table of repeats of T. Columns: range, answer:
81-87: 1.823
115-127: 1.926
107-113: 2.191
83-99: 1.934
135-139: 1.957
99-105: 2.01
